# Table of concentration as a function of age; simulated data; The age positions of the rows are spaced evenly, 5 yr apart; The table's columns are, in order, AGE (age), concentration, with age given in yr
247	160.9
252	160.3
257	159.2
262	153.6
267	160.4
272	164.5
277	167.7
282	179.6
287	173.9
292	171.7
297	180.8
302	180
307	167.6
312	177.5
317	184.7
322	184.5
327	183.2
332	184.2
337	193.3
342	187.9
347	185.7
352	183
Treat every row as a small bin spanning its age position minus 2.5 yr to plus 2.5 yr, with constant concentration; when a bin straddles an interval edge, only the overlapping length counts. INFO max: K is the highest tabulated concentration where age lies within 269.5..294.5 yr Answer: 179.6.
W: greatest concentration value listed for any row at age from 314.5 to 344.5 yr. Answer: 193.3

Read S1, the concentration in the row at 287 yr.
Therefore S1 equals 173.9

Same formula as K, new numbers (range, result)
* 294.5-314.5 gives 180.8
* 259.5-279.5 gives 167.7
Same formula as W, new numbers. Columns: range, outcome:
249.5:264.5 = 160.3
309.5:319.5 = 184.7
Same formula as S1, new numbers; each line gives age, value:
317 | 184.7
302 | 180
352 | 183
